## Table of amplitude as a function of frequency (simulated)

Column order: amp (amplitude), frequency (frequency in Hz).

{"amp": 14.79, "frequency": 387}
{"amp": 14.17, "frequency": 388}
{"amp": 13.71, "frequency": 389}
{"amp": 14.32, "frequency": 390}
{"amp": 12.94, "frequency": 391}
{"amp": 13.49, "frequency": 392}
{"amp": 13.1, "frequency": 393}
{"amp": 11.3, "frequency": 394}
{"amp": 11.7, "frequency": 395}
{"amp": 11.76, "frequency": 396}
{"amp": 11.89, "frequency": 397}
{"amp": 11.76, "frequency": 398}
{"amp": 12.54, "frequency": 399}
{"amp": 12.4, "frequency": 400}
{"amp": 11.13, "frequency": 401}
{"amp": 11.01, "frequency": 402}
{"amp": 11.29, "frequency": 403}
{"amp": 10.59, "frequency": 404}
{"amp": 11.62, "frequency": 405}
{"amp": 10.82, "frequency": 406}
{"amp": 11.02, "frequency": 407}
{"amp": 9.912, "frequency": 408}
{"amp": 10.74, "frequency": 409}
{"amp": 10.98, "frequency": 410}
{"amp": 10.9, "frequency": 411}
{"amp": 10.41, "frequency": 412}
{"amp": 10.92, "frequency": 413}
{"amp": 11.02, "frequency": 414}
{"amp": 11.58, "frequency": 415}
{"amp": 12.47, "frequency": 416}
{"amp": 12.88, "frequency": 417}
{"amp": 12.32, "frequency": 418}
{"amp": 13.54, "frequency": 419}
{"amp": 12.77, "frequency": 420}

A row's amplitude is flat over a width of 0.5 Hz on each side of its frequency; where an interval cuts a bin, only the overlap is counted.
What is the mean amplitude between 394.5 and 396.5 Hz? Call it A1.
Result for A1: 11.7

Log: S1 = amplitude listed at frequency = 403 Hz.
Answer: 11.29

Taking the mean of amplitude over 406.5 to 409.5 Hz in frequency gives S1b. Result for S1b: 10.6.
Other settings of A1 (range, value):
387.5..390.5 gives 14.1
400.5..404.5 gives 11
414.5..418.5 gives 12.3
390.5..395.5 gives 12.5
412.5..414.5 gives 11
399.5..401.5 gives 11.8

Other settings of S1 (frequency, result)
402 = 11.01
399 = 12.54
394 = 11.3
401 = 11.13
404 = 10.59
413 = 10.92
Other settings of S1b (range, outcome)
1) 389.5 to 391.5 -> 13.6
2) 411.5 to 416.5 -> 11.3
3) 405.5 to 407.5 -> 10.9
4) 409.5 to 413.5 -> 10.8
